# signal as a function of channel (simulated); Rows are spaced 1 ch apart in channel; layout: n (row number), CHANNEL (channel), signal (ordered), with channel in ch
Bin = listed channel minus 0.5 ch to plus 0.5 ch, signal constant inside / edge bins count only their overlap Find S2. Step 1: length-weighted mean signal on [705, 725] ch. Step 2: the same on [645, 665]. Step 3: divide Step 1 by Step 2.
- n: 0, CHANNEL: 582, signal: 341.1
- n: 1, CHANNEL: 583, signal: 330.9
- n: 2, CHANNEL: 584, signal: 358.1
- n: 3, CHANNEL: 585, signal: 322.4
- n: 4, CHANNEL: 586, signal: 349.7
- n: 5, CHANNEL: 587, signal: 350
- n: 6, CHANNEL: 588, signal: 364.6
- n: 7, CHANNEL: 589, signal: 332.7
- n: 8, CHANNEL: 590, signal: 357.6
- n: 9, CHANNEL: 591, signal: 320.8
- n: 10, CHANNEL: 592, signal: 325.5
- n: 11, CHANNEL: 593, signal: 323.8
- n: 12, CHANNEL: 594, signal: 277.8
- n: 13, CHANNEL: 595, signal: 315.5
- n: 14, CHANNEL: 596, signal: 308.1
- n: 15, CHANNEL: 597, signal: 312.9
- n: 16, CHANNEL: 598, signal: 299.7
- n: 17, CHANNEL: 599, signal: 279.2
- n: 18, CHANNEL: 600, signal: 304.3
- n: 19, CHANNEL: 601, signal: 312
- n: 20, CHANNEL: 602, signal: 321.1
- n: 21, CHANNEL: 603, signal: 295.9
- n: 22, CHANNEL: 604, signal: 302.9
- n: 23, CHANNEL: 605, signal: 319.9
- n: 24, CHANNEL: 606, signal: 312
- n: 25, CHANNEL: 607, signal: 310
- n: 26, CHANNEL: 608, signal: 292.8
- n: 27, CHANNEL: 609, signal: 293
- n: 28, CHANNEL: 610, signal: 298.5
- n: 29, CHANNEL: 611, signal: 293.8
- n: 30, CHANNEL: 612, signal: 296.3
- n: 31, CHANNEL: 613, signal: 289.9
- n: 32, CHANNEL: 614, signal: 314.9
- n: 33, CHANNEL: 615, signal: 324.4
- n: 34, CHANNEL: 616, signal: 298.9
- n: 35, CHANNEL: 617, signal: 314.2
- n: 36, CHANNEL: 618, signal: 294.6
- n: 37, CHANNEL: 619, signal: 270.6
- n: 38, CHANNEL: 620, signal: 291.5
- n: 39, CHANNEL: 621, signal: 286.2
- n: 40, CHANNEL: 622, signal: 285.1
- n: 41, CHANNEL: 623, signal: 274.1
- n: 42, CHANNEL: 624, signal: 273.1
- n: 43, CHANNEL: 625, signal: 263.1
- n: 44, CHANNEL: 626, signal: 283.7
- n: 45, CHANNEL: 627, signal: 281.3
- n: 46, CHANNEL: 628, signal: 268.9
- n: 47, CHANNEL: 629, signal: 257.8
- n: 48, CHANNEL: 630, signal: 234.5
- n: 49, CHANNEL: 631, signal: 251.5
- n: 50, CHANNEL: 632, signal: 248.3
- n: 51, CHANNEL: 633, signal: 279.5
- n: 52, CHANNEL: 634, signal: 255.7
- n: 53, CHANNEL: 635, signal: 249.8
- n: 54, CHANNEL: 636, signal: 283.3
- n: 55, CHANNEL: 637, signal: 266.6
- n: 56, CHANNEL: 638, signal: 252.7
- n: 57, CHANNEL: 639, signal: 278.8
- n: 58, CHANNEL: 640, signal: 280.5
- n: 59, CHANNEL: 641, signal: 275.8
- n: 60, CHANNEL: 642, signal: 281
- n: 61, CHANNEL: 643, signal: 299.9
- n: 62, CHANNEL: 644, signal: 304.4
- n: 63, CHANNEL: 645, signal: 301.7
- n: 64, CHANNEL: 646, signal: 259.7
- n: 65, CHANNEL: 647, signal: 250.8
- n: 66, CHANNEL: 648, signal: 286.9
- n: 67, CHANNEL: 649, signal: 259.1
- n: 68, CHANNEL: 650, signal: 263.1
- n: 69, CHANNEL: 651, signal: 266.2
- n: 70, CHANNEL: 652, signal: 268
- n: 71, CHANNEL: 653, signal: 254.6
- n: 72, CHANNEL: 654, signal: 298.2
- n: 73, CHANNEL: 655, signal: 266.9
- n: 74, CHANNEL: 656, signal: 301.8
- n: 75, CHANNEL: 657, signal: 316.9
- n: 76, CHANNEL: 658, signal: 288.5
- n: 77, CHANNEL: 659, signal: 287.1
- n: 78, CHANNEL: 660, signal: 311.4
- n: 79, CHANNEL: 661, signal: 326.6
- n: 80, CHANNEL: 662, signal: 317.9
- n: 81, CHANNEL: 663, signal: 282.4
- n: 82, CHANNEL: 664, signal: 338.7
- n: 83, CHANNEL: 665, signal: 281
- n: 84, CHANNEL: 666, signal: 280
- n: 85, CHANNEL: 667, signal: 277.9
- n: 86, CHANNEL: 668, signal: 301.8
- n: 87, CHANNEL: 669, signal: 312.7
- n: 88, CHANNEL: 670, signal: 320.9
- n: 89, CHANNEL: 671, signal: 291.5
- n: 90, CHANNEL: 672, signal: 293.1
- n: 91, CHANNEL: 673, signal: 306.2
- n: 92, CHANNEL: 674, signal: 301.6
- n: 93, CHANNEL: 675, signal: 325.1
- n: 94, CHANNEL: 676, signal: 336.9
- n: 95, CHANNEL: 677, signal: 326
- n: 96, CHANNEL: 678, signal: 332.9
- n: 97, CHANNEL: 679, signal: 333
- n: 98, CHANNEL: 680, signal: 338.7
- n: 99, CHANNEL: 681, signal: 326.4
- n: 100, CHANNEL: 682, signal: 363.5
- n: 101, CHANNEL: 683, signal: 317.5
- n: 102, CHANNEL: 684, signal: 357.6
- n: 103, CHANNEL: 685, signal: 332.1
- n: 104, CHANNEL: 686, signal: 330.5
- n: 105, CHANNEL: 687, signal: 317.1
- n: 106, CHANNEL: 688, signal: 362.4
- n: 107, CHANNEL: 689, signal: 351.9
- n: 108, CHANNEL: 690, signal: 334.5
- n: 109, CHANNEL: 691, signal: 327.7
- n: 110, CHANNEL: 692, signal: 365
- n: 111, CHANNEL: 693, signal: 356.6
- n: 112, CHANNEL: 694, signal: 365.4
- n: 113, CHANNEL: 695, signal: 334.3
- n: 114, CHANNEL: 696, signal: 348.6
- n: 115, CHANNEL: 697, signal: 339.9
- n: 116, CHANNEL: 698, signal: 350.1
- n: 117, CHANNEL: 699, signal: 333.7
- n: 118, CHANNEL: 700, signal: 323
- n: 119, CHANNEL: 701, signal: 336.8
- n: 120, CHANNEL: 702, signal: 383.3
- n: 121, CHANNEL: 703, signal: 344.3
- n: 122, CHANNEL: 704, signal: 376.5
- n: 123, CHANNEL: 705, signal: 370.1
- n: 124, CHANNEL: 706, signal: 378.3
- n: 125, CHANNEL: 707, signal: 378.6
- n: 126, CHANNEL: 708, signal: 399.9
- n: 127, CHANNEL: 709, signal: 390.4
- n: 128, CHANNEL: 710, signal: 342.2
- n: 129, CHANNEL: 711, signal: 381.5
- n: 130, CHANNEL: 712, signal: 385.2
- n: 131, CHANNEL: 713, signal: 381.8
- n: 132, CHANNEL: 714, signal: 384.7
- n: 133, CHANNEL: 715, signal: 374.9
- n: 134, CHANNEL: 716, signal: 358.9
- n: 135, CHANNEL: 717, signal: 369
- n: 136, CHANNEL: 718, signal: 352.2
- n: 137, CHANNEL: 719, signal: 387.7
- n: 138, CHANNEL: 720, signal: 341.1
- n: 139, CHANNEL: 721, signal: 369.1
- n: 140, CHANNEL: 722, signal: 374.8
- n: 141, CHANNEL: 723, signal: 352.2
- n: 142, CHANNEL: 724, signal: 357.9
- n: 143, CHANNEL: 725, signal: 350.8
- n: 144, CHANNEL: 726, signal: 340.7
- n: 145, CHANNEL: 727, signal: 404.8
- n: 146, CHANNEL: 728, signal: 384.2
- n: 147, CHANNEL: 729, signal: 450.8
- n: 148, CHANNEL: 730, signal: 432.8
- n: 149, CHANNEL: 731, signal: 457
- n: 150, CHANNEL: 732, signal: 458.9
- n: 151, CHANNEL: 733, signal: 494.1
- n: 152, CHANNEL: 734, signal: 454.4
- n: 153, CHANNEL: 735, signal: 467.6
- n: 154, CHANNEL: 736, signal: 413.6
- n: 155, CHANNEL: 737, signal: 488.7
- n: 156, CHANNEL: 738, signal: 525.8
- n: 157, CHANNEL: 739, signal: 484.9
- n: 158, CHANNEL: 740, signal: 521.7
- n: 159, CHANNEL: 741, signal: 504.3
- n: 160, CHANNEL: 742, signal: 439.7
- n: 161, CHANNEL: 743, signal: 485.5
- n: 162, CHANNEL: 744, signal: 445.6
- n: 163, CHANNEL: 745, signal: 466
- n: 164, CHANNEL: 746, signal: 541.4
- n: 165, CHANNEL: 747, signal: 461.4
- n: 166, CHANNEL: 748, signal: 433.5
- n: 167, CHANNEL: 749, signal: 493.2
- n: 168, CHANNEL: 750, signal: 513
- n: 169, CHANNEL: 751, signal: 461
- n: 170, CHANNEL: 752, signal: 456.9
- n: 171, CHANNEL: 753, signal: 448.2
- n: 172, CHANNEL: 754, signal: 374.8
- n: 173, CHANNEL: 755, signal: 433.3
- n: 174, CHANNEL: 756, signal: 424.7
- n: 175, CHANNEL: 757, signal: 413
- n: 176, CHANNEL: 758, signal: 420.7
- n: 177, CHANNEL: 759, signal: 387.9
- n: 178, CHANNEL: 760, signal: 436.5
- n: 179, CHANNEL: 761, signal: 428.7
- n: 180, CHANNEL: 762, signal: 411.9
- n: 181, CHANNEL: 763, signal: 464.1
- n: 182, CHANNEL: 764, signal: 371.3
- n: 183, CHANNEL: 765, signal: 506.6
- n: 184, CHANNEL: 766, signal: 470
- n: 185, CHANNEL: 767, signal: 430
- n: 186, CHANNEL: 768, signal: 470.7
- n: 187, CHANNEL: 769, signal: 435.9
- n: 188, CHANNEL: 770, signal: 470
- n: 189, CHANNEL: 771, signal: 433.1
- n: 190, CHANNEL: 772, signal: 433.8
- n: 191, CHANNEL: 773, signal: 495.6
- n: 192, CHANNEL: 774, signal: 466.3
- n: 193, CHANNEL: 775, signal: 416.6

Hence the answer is 1.29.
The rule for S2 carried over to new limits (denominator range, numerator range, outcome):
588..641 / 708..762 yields 1.45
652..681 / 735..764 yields 1.49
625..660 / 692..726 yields 1.32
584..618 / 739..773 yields 1.44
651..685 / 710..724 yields 1.20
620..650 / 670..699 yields 1.23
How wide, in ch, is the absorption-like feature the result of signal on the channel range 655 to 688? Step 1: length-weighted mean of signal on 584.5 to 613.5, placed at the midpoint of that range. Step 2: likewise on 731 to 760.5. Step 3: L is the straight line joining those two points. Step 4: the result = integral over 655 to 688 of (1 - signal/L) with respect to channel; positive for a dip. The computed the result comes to 6.1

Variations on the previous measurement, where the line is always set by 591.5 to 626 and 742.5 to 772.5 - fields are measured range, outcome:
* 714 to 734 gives 1.1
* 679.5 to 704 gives 2.4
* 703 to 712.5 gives 0.5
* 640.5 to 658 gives 3.1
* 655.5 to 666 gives 1.4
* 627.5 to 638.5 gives 2.2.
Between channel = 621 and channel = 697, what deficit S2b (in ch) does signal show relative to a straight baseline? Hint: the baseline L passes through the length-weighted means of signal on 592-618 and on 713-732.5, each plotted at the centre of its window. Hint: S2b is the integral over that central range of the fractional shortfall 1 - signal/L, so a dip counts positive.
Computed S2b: 9.49 ch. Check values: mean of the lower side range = 305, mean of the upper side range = 384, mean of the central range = 299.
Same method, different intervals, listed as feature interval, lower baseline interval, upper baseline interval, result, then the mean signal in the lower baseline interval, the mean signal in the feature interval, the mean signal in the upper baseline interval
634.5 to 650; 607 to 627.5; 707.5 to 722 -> 1.9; 291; 275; 373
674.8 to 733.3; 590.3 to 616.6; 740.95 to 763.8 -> 5.6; 306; 364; 448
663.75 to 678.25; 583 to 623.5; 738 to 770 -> 2.6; 310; 307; 454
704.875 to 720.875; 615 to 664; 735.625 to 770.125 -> 0.8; 280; 374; 455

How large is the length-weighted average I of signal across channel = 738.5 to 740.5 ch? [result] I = 503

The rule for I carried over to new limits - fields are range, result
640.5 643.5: 286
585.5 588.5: 355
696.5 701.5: 337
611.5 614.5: 300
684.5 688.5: 336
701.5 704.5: 368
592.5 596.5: 306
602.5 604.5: 299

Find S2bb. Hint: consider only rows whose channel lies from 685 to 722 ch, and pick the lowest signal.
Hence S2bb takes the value 317.1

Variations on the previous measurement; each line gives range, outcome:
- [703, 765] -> 340.7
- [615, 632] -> 234.5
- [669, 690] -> 291.5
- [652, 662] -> 254.6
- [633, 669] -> 249.8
